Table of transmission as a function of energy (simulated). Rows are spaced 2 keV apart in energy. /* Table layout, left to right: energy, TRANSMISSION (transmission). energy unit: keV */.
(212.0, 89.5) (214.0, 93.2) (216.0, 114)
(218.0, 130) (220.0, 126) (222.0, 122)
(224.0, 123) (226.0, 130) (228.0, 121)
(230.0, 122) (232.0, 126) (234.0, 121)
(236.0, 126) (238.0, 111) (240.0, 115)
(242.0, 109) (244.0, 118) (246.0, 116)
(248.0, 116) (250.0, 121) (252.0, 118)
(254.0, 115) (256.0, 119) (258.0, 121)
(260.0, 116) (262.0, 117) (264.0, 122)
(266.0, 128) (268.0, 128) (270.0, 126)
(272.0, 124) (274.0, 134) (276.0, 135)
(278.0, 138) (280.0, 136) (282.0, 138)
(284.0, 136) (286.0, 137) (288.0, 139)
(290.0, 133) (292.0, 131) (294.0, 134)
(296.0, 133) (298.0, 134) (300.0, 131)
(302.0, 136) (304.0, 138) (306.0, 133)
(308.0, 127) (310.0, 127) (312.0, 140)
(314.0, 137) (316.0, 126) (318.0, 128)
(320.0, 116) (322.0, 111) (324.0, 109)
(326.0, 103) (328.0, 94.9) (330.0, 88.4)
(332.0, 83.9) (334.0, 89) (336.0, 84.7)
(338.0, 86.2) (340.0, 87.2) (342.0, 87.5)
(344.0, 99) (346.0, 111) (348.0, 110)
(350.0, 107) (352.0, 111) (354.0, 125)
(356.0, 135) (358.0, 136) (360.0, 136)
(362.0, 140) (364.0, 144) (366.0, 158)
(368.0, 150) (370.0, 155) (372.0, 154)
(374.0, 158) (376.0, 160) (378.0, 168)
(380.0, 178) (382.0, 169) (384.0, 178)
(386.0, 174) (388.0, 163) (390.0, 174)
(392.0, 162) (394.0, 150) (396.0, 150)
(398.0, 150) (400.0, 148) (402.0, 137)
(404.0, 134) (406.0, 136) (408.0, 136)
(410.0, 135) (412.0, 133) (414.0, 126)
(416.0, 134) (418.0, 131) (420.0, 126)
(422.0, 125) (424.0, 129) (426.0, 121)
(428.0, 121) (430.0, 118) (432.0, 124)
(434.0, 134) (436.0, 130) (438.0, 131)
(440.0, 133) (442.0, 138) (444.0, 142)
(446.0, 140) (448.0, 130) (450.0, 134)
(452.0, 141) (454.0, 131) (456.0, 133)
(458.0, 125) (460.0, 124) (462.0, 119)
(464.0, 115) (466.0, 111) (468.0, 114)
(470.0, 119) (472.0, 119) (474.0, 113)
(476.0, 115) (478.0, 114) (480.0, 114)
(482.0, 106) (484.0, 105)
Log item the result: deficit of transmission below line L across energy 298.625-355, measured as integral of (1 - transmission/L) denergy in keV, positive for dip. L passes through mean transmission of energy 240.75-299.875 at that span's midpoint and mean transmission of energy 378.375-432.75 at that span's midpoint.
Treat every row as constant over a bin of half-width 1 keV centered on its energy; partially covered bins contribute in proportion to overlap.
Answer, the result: 9.1 keV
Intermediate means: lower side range 127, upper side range 143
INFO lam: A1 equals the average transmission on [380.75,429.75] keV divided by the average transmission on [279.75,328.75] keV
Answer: 1.12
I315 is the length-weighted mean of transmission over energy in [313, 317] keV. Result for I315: 132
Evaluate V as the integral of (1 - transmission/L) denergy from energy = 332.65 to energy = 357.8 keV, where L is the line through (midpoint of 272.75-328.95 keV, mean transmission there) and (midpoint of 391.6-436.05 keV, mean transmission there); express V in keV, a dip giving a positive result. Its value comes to 5.3 keV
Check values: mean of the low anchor 129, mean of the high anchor 134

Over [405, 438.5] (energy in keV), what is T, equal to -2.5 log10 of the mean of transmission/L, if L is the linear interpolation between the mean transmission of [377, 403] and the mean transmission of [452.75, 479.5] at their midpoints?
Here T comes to 0.12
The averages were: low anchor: 162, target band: 129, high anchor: 119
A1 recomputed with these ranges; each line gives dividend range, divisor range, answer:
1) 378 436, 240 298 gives 1.13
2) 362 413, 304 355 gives 1.41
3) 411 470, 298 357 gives 1.13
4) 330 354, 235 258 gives 0.83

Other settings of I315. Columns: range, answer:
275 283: 137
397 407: 141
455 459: 129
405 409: 136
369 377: 157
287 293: 134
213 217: 104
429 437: 126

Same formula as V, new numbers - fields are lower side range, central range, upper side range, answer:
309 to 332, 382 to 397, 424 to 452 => -4.9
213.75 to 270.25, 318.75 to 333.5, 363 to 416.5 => 4.0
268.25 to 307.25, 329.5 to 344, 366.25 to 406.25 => 5.8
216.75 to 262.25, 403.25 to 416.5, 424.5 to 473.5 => -0.8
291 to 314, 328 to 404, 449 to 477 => -3.5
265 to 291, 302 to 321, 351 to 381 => 1.1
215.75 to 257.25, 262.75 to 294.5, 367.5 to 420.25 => -1.0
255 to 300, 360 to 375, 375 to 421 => -0.5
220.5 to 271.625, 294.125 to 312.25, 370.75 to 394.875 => 0.8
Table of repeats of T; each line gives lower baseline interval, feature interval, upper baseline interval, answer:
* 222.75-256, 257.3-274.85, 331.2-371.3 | -0.05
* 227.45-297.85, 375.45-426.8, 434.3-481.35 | -0.17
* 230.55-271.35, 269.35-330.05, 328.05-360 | -0.15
